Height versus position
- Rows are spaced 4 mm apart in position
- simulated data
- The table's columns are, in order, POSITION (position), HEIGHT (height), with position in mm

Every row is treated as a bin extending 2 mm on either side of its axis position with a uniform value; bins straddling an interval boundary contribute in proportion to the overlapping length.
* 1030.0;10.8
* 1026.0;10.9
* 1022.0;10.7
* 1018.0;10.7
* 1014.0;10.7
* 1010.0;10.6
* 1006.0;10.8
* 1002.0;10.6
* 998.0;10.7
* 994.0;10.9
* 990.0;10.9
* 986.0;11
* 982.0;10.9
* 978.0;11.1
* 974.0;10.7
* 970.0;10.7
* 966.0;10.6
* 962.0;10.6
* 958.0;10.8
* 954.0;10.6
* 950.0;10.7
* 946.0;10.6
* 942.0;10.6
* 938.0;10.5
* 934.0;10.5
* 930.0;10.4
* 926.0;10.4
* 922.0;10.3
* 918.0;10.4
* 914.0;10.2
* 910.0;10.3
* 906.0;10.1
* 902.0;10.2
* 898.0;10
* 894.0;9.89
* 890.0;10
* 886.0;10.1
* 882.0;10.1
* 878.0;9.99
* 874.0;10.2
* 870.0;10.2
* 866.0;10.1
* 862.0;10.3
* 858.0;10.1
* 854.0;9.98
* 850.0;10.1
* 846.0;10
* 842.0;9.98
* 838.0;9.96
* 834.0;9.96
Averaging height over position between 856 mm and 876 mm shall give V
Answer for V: 10.2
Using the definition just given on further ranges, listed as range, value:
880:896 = 10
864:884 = 10.1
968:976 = 10.7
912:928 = 10.3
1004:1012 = 10.7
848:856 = 10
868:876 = 10.2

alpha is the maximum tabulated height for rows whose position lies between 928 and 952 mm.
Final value 10.7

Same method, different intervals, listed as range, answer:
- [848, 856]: 10.1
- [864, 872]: 10.2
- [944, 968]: 10.8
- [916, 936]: 10.5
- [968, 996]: 11.1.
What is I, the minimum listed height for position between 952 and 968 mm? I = 10.6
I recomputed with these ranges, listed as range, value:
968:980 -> 10.7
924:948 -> 10.4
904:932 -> 10.1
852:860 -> 9.98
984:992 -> 10.9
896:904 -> 10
